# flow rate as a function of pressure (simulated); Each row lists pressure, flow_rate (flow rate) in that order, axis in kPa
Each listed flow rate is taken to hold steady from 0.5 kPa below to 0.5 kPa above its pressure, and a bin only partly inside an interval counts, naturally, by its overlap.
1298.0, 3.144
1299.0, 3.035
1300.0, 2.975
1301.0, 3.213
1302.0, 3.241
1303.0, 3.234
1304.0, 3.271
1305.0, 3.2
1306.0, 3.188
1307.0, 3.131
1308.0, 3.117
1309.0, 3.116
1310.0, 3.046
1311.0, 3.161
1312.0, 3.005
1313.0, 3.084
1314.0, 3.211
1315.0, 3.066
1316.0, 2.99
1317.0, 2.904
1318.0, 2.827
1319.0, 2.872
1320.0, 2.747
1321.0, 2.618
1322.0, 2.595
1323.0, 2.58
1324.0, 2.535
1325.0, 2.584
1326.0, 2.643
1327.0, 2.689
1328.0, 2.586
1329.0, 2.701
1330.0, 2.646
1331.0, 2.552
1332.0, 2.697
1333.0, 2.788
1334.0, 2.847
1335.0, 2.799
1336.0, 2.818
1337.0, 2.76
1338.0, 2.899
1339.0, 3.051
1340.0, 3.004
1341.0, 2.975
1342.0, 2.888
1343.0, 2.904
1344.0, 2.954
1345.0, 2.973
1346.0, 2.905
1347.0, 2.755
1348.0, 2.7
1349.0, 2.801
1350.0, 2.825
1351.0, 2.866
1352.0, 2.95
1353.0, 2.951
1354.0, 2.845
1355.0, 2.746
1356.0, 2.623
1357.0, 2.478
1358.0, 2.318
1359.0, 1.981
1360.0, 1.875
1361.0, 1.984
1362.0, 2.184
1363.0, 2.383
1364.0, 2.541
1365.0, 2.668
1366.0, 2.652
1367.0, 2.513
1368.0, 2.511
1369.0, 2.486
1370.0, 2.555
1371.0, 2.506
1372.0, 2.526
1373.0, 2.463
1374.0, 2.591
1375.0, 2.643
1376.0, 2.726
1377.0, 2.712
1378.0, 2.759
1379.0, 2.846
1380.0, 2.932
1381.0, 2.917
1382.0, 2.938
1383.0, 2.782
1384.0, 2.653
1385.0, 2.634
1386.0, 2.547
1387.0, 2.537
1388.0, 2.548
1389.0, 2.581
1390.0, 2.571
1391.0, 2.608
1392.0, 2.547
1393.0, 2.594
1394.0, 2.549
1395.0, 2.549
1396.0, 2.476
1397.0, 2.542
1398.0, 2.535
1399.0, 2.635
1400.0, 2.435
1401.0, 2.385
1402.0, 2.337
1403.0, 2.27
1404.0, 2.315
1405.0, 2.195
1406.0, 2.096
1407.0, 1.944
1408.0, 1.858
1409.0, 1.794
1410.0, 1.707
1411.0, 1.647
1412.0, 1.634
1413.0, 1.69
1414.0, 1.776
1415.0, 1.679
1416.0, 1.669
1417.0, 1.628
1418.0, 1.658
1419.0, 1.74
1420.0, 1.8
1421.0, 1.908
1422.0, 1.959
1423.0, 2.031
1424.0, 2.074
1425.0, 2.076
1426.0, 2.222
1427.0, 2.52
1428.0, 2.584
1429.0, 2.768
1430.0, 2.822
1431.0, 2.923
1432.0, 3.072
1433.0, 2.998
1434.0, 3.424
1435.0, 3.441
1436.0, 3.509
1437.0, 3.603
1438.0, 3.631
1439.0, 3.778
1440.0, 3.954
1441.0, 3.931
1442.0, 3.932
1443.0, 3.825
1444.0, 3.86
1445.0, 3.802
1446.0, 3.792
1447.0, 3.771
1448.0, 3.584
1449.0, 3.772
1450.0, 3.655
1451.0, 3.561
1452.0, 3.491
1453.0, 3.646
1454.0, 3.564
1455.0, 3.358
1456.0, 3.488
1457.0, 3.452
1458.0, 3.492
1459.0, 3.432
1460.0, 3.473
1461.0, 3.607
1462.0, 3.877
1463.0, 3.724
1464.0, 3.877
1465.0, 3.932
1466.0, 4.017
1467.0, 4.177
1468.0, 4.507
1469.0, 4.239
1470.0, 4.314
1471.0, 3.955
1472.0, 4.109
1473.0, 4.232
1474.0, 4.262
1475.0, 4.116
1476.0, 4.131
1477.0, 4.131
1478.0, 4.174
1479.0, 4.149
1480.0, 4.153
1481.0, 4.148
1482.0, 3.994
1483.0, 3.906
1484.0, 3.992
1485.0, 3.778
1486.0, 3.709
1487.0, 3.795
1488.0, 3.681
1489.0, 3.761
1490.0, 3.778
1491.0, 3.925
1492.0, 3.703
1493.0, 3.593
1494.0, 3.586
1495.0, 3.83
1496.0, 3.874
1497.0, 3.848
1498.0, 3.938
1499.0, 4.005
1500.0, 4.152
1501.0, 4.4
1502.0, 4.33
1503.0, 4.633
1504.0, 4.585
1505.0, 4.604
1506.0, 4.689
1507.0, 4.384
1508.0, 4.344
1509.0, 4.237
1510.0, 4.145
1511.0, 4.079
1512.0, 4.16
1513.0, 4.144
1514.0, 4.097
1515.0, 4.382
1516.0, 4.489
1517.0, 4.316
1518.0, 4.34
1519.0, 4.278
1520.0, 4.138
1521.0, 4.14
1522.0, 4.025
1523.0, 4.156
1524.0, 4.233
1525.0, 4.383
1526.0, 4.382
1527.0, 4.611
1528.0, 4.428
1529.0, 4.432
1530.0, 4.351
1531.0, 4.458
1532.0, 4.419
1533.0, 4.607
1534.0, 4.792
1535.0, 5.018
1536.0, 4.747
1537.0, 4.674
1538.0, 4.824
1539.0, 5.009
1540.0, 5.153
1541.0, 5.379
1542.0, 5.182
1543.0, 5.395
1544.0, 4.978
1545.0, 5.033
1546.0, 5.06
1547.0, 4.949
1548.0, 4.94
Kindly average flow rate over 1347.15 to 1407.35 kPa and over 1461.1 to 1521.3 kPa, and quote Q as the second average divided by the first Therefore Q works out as 1.6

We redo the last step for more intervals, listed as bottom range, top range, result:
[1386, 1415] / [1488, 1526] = 1.84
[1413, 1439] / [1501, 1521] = 1.75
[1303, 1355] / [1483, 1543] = 1.49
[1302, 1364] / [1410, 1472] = 1.12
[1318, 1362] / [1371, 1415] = 0.89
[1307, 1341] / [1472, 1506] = 1.42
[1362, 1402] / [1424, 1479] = 1.39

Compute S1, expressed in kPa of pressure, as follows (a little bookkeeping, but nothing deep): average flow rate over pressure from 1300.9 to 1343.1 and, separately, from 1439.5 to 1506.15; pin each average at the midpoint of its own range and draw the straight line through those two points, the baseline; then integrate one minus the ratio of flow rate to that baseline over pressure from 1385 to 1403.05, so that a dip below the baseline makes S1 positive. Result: 4.6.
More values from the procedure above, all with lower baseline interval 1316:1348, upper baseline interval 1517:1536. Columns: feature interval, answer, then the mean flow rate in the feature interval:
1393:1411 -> 5.9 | 2.26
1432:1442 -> 0.2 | 3.58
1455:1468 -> 0.5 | 3.73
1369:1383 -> 2.0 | 2.7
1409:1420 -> 5.6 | 1.69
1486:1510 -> 0.6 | 4.07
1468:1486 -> -0.5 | 4.11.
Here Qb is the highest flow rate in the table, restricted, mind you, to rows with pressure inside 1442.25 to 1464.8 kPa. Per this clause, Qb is 3.877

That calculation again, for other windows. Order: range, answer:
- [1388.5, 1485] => 4.507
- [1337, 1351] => 3.051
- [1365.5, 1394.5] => 2.938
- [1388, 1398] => 2.608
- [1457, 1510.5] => 4.689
